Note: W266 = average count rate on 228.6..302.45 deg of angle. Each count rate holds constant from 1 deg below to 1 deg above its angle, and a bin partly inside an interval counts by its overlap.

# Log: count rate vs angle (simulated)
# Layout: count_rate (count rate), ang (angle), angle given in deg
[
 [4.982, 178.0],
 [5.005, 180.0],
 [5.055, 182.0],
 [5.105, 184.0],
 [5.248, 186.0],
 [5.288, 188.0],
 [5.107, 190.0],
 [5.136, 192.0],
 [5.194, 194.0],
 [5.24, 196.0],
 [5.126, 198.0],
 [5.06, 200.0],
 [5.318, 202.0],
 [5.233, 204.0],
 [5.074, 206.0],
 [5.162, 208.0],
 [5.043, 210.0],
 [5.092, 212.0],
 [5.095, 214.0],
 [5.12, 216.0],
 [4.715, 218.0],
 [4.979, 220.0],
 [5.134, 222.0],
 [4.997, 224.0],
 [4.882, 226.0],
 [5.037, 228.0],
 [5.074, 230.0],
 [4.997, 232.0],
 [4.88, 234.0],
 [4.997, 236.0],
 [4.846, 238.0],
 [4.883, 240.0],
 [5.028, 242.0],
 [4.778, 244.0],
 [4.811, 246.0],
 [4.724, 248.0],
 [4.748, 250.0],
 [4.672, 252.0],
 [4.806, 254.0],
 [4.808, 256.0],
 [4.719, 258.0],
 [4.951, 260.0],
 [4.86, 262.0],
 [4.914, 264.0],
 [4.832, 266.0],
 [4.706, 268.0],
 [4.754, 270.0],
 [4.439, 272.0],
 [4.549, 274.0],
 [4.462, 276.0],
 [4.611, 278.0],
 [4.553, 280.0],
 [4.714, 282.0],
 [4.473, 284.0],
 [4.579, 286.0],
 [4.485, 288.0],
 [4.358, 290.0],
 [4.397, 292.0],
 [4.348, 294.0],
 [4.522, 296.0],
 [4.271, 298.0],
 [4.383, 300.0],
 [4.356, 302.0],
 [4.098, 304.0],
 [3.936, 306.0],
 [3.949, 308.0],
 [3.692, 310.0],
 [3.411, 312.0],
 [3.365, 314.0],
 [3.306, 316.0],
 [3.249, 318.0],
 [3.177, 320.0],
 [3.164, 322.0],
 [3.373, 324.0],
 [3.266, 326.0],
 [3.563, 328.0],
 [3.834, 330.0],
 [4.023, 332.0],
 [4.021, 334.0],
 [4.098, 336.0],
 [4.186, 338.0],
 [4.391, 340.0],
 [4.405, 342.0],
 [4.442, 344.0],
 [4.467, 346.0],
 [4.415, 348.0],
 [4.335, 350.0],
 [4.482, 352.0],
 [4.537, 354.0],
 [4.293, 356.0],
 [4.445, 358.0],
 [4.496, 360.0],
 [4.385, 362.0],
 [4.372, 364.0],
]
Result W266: 4.69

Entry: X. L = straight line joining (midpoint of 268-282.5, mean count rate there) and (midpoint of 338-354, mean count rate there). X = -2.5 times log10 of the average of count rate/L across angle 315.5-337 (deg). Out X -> 0.25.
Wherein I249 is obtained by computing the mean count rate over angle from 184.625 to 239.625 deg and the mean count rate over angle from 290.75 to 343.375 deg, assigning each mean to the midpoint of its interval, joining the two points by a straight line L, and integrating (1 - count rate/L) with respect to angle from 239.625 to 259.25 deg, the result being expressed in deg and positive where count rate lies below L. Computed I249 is -0.6 deg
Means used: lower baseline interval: 5.07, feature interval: 4.8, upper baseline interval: 3.88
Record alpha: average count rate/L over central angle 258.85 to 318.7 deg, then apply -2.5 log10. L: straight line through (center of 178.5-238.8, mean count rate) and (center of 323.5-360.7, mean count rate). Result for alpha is 0.05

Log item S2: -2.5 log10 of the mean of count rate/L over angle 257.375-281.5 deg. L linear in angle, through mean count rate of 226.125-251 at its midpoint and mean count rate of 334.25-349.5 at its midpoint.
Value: 0.01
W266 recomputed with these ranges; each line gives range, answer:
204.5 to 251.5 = 4.96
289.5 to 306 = 4.32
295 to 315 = 4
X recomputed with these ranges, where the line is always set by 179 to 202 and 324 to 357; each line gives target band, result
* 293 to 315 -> 0.094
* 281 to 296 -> 0.003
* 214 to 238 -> -0.015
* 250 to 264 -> -0.023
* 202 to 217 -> -0.023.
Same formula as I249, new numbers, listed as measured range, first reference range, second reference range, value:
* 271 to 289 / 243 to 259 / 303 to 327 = -1.5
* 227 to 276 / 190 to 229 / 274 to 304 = -0.7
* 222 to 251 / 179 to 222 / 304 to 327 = -2.0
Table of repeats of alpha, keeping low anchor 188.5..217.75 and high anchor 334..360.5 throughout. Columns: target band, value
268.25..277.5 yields 0.05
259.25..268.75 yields -0.01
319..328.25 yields 0.34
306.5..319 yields 0.28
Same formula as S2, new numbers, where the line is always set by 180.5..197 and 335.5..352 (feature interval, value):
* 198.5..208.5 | -0.02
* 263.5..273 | 0.01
